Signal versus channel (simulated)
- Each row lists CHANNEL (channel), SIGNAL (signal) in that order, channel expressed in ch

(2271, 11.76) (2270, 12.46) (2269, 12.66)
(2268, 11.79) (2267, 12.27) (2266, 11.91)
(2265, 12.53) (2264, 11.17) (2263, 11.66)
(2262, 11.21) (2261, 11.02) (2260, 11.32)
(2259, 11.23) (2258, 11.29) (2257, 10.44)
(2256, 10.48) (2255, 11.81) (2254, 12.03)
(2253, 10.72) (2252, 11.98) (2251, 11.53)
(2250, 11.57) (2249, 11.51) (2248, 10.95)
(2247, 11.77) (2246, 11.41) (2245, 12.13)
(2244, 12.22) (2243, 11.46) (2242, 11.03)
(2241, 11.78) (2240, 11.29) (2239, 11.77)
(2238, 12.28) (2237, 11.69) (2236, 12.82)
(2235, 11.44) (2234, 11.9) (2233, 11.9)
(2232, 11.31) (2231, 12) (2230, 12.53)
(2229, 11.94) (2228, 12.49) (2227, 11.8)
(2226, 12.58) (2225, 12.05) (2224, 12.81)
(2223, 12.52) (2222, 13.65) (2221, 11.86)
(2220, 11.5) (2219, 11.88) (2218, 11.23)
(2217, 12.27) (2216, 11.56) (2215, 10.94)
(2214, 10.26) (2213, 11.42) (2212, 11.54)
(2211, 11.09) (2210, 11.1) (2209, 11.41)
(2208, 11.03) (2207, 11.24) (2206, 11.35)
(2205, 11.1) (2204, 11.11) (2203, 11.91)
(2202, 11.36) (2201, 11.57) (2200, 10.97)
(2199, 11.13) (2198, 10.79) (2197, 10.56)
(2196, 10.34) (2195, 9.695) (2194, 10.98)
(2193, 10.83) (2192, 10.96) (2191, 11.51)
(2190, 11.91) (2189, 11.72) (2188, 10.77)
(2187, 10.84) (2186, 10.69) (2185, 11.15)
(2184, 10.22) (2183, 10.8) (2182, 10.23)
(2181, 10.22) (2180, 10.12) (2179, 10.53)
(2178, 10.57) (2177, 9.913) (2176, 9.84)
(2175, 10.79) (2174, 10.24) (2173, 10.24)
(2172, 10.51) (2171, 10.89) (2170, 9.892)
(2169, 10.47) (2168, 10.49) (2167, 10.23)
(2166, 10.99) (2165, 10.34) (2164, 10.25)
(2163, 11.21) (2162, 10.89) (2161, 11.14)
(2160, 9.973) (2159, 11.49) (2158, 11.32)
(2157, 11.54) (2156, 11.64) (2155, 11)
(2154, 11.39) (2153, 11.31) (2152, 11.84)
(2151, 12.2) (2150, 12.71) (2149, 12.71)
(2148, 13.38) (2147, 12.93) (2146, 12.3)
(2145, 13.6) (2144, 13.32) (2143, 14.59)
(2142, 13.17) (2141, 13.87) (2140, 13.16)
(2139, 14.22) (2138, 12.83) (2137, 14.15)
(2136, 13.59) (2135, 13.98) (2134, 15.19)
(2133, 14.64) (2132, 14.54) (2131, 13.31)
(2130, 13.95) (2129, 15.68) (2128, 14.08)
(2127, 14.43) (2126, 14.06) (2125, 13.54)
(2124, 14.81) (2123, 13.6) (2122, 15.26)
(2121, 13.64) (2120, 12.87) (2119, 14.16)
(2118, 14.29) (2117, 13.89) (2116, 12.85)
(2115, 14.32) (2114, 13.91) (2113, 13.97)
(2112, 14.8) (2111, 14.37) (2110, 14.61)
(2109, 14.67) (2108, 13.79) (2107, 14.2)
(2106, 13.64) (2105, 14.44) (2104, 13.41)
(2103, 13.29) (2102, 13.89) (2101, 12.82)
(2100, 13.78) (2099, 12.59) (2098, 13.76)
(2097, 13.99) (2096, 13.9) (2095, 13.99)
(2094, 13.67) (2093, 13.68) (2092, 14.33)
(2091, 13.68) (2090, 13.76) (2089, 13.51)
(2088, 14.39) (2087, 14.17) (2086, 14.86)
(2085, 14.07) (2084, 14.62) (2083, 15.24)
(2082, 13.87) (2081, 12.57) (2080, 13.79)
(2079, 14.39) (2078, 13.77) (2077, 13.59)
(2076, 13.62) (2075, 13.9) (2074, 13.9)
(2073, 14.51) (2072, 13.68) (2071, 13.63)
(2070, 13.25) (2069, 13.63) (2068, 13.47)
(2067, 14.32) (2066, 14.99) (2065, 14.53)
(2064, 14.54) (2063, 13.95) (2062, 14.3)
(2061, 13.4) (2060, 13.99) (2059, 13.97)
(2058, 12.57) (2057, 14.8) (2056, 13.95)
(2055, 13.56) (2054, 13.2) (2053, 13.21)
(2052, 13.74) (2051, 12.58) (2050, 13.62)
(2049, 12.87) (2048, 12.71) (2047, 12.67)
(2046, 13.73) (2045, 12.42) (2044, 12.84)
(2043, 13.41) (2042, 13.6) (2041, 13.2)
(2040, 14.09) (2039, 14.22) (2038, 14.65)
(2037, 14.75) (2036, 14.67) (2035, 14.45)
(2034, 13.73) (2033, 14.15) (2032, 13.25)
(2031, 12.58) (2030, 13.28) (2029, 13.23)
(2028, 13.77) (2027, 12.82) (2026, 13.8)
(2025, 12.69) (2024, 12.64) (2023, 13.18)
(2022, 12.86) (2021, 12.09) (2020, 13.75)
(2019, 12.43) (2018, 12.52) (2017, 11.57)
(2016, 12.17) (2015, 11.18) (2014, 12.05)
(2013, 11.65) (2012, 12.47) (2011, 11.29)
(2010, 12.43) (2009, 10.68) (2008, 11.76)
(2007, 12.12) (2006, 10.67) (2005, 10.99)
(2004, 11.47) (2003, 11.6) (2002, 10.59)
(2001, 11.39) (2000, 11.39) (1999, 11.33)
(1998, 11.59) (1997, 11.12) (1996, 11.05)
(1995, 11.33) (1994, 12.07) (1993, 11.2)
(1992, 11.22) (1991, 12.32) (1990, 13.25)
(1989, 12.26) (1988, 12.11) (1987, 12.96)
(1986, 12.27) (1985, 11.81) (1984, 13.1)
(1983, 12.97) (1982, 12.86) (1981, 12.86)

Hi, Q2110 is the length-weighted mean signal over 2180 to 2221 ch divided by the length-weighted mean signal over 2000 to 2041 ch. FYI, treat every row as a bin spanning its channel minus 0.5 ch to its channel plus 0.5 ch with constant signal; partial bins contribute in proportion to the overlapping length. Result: 0.9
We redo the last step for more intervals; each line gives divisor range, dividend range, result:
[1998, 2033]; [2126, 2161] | 1.07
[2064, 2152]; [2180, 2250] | 0.83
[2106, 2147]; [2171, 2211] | 0.77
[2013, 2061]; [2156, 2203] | 0.81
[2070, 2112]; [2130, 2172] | 0.88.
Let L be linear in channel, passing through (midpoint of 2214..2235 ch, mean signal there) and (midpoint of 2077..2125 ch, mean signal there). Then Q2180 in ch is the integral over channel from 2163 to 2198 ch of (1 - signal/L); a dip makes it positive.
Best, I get 5.8 ch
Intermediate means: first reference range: 13.9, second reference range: 12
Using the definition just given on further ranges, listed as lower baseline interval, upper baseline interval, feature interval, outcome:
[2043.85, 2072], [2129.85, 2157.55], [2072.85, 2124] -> -2.2 ch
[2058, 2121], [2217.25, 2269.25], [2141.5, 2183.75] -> 5.4 ch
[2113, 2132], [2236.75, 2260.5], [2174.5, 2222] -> 5.6 ch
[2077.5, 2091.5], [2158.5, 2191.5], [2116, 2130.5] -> -1.8 ch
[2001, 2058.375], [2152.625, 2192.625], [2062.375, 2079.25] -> -2.4 ch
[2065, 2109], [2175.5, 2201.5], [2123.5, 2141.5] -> -2.4 ch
